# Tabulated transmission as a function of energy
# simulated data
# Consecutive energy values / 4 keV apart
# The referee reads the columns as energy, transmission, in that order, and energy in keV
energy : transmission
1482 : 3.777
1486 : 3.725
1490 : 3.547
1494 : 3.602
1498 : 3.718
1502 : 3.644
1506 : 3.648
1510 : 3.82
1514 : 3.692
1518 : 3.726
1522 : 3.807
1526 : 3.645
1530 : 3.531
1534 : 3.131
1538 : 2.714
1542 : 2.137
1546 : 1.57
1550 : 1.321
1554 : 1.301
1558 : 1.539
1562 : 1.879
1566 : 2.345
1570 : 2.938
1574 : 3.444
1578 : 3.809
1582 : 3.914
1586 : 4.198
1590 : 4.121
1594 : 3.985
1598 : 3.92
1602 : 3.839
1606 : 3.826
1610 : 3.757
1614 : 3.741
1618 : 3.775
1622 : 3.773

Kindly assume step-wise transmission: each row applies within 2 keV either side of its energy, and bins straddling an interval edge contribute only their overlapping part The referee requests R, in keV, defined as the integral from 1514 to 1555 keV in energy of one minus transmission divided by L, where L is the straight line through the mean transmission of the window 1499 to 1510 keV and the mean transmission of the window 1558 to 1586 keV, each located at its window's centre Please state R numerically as 7.85 keV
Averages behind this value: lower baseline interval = 3.68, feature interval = 2.77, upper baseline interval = 3.03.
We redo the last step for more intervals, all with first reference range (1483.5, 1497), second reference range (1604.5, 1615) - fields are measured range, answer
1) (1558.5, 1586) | 5.00 keV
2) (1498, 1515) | -0.22 keV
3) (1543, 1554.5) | 6.92 keV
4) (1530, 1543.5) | 3.22 keV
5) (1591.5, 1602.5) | -0.51 keV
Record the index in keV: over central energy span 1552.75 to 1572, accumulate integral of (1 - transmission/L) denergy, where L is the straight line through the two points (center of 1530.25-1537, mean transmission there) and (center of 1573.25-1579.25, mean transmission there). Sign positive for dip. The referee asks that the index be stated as 8.1 keV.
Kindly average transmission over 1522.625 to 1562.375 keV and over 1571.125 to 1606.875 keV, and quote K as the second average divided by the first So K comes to 1.65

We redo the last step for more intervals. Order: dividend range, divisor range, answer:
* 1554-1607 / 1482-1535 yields 0.90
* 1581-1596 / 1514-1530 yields 1.10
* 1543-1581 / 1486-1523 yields 0.62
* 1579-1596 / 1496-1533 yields 1.10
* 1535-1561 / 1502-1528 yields 0.49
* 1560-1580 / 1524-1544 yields 0.95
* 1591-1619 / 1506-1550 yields 1.24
